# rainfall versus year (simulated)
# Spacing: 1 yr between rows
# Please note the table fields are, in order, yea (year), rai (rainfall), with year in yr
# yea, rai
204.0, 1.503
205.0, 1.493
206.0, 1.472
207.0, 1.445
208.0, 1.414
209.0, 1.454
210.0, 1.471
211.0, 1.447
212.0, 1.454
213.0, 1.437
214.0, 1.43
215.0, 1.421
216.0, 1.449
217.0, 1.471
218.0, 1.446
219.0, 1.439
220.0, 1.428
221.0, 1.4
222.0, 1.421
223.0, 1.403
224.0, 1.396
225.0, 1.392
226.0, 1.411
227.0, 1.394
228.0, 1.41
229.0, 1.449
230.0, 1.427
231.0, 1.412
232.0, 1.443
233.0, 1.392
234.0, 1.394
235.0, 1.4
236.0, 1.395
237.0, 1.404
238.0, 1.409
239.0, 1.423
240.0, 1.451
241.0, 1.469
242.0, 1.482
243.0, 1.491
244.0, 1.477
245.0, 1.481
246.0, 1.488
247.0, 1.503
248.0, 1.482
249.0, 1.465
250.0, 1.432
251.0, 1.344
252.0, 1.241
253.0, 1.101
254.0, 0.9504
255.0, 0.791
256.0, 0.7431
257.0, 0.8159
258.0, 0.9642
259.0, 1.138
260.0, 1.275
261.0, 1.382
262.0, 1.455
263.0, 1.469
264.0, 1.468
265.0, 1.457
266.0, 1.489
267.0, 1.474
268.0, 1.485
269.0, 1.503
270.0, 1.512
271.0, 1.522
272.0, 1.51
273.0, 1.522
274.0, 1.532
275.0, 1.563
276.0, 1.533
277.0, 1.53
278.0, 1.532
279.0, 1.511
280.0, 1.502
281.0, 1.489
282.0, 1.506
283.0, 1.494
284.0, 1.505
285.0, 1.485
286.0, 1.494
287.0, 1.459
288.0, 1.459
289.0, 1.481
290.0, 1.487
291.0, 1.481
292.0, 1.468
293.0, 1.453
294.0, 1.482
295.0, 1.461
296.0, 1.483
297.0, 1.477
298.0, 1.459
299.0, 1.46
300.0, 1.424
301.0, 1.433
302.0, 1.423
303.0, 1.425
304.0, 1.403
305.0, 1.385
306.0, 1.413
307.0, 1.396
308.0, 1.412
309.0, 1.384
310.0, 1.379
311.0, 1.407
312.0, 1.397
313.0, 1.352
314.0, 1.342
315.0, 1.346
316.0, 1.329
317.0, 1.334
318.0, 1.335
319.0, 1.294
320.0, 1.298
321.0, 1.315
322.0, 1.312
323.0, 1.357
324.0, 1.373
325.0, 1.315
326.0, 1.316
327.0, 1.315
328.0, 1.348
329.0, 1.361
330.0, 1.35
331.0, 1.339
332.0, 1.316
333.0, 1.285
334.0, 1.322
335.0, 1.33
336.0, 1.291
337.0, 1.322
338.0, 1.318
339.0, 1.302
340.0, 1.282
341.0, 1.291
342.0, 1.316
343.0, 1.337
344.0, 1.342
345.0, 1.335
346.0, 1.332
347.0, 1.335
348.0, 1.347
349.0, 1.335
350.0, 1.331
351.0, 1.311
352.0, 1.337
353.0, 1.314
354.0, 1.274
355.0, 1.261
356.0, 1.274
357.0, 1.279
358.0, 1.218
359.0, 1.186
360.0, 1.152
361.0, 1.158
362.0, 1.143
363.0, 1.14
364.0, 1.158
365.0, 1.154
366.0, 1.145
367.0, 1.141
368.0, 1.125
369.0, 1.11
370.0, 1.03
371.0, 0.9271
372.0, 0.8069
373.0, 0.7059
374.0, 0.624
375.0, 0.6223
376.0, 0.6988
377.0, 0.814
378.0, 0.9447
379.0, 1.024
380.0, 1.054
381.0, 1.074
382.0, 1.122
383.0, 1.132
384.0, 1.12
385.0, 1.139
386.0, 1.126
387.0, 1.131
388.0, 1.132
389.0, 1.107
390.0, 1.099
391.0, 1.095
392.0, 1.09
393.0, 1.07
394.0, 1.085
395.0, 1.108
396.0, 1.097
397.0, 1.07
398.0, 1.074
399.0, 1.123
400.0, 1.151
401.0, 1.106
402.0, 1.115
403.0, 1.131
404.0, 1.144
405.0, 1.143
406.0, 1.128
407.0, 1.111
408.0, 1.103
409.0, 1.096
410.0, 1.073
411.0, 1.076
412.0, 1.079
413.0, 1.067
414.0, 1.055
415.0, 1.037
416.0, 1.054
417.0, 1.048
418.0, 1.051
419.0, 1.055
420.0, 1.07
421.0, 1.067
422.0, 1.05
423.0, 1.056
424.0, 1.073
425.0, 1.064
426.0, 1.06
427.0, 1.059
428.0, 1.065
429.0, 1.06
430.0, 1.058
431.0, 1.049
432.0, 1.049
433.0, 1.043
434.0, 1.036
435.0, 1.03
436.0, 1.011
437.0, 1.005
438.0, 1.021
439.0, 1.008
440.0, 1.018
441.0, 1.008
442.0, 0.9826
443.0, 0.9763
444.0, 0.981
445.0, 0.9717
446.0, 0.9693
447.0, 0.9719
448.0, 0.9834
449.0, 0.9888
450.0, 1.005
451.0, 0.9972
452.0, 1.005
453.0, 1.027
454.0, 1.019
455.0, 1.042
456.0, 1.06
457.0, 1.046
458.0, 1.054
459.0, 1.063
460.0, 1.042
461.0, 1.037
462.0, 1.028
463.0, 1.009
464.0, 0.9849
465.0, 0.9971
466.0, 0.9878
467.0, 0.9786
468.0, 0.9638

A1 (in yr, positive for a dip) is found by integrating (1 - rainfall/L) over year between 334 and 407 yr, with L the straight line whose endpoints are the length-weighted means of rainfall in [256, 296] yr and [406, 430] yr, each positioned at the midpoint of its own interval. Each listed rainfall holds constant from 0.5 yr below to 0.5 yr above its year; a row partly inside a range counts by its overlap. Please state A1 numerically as 3.1 yr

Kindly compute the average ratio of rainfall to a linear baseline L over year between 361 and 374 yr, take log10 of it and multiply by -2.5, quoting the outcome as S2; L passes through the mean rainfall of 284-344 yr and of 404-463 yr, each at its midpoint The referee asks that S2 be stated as 0.19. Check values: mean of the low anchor 1.38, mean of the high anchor 1.04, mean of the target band 1.04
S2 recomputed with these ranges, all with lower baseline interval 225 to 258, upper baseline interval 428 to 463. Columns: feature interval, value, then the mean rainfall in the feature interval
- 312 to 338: -0.10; 1.33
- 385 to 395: 0.00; 1.11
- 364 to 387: 0.14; 0.991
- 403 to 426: -0.01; 1.08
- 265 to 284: -0.17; 1.51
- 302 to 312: -0.14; 1.4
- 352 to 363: -0.06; 1.23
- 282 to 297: -0.17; 1.48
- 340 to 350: -0.13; 1.33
